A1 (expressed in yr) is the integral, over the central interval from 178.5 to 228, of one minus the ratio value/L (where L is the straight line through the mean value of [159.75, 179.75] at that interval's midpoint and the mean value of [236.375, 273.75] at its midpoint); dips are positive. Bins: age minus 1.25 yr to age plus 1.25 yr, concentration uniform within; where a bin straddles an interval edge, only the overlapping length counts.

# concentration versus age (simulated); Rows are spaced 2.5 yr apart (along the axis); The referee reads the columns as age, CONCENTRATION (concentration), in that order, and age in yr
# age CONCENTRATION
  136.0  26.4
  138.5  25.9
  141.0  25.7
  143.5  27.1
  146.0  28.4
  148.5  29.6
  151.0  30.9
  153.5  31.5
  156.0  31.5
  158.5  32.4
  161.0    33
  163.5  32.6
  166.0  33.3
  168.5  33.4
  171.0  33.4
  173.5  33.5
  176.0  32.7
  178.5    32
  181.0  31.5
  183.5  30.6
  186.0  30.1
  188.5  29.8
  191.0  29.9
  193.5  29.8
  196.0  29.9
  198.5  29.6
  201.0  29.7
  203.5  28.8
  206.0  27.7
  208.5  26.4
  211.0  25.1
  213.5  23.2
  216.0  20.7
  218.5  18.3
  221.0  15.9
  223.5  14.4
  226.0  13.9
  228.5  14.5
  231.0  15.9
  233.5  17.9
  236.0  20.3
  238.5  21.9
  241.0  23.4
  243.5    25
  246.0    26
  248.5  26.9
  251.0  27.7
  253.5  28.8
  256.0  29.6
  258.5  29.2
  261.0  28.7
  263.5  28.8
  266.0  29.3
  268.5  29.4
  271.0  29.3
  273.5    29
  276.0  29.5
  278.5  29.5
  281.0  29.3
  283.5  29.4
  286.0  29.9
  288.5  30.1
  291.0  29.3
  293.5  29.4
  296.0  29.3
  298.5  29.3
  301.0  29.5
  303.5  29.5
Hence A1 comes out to 8.6 yr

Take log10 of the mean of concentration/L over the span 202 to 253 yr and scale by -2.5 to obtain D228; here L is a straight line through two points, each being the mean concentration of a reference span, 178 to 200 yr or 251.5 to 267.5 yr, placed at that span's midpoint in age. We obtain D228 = 0.33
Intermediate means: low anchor 30.3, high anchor 29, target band 21.8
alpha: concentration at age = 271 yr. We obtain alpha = 29.3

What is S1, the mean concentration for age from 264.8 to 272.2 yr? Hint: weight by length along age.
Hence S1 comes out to 29.3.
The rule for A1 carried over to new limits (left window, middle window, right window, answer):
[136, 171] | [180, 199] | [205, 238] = -4.3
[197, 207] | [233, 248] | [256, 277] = 3.2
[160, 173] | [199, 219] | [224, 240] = -2.1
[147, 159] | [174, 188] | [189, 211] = -0.8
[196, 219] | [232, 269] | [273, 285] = 2.7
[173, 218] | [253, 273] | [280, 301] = 0.1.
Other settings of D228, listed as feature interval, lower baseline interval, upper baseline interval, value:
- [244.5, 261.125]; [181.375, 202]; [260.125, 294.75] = 0.06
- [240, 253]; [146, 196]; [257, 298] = 0.15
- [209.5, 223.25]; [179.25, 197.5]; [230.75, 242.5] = 0.21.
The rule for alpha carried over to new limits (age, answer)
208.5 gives 26.4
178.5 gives 32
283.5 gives 29.4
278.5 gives 29.5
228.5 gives 14.5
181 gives 31.5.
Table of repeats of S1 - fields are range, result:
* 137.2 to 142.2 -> 25.8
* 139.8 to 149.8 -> 27.7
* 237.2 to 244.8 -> 23.4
